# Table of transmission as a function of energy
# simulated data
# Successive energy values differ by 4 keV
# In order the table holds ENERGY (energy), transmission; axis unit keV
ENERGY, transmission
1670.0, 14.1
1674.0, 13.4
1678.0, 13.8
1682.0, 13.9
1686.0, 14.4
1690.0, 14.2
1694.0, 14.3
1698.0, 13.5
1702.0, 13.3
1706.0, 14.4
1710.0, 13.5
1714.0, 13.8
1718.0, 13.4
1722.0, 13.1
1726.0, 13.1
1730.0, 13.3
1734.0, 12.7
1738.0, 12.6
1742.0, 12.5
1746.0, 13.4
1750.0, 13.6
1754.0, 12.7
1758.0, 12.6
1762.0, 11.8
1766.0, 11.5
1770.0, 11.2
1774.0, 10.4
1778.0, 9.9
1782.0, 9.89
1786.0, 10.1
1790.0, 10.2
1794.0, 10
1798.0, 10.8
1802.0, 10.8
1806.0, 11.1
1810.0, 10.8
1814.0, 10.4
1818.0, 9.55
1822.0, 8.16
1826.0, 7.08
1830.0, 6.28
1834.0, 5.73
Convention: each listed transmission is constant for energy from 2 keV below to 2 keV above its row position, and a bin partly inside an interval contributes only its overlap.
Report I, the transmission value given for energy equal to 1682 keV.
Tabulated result 13.9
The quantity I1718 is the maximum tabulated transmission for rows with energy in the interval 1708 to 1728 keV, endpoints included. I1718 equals 13.8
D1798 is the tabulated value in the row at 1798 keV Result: 10.8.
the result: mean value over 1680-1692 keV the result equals 14.2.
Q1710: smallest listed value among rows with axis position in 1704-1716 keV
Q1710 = 13.5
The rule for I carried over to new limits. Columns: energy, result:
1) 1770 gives 11.2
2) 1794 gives 10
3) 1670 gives 14.1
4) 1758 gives 12.6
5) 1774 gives 10.4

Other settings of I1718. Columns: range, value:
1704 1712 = 14.4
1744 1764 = 13.6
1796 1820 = 11.1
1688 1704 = 14.3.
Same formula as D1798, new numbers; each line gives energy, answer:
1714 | 13.8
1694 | 14.3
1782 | 9.89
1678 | 13.8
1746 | 13.4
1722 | 13.1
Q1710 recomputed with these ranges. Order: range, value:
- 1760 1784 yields 9.89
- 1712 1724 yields 13.1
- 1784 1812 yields 10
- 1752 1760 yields 12.6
